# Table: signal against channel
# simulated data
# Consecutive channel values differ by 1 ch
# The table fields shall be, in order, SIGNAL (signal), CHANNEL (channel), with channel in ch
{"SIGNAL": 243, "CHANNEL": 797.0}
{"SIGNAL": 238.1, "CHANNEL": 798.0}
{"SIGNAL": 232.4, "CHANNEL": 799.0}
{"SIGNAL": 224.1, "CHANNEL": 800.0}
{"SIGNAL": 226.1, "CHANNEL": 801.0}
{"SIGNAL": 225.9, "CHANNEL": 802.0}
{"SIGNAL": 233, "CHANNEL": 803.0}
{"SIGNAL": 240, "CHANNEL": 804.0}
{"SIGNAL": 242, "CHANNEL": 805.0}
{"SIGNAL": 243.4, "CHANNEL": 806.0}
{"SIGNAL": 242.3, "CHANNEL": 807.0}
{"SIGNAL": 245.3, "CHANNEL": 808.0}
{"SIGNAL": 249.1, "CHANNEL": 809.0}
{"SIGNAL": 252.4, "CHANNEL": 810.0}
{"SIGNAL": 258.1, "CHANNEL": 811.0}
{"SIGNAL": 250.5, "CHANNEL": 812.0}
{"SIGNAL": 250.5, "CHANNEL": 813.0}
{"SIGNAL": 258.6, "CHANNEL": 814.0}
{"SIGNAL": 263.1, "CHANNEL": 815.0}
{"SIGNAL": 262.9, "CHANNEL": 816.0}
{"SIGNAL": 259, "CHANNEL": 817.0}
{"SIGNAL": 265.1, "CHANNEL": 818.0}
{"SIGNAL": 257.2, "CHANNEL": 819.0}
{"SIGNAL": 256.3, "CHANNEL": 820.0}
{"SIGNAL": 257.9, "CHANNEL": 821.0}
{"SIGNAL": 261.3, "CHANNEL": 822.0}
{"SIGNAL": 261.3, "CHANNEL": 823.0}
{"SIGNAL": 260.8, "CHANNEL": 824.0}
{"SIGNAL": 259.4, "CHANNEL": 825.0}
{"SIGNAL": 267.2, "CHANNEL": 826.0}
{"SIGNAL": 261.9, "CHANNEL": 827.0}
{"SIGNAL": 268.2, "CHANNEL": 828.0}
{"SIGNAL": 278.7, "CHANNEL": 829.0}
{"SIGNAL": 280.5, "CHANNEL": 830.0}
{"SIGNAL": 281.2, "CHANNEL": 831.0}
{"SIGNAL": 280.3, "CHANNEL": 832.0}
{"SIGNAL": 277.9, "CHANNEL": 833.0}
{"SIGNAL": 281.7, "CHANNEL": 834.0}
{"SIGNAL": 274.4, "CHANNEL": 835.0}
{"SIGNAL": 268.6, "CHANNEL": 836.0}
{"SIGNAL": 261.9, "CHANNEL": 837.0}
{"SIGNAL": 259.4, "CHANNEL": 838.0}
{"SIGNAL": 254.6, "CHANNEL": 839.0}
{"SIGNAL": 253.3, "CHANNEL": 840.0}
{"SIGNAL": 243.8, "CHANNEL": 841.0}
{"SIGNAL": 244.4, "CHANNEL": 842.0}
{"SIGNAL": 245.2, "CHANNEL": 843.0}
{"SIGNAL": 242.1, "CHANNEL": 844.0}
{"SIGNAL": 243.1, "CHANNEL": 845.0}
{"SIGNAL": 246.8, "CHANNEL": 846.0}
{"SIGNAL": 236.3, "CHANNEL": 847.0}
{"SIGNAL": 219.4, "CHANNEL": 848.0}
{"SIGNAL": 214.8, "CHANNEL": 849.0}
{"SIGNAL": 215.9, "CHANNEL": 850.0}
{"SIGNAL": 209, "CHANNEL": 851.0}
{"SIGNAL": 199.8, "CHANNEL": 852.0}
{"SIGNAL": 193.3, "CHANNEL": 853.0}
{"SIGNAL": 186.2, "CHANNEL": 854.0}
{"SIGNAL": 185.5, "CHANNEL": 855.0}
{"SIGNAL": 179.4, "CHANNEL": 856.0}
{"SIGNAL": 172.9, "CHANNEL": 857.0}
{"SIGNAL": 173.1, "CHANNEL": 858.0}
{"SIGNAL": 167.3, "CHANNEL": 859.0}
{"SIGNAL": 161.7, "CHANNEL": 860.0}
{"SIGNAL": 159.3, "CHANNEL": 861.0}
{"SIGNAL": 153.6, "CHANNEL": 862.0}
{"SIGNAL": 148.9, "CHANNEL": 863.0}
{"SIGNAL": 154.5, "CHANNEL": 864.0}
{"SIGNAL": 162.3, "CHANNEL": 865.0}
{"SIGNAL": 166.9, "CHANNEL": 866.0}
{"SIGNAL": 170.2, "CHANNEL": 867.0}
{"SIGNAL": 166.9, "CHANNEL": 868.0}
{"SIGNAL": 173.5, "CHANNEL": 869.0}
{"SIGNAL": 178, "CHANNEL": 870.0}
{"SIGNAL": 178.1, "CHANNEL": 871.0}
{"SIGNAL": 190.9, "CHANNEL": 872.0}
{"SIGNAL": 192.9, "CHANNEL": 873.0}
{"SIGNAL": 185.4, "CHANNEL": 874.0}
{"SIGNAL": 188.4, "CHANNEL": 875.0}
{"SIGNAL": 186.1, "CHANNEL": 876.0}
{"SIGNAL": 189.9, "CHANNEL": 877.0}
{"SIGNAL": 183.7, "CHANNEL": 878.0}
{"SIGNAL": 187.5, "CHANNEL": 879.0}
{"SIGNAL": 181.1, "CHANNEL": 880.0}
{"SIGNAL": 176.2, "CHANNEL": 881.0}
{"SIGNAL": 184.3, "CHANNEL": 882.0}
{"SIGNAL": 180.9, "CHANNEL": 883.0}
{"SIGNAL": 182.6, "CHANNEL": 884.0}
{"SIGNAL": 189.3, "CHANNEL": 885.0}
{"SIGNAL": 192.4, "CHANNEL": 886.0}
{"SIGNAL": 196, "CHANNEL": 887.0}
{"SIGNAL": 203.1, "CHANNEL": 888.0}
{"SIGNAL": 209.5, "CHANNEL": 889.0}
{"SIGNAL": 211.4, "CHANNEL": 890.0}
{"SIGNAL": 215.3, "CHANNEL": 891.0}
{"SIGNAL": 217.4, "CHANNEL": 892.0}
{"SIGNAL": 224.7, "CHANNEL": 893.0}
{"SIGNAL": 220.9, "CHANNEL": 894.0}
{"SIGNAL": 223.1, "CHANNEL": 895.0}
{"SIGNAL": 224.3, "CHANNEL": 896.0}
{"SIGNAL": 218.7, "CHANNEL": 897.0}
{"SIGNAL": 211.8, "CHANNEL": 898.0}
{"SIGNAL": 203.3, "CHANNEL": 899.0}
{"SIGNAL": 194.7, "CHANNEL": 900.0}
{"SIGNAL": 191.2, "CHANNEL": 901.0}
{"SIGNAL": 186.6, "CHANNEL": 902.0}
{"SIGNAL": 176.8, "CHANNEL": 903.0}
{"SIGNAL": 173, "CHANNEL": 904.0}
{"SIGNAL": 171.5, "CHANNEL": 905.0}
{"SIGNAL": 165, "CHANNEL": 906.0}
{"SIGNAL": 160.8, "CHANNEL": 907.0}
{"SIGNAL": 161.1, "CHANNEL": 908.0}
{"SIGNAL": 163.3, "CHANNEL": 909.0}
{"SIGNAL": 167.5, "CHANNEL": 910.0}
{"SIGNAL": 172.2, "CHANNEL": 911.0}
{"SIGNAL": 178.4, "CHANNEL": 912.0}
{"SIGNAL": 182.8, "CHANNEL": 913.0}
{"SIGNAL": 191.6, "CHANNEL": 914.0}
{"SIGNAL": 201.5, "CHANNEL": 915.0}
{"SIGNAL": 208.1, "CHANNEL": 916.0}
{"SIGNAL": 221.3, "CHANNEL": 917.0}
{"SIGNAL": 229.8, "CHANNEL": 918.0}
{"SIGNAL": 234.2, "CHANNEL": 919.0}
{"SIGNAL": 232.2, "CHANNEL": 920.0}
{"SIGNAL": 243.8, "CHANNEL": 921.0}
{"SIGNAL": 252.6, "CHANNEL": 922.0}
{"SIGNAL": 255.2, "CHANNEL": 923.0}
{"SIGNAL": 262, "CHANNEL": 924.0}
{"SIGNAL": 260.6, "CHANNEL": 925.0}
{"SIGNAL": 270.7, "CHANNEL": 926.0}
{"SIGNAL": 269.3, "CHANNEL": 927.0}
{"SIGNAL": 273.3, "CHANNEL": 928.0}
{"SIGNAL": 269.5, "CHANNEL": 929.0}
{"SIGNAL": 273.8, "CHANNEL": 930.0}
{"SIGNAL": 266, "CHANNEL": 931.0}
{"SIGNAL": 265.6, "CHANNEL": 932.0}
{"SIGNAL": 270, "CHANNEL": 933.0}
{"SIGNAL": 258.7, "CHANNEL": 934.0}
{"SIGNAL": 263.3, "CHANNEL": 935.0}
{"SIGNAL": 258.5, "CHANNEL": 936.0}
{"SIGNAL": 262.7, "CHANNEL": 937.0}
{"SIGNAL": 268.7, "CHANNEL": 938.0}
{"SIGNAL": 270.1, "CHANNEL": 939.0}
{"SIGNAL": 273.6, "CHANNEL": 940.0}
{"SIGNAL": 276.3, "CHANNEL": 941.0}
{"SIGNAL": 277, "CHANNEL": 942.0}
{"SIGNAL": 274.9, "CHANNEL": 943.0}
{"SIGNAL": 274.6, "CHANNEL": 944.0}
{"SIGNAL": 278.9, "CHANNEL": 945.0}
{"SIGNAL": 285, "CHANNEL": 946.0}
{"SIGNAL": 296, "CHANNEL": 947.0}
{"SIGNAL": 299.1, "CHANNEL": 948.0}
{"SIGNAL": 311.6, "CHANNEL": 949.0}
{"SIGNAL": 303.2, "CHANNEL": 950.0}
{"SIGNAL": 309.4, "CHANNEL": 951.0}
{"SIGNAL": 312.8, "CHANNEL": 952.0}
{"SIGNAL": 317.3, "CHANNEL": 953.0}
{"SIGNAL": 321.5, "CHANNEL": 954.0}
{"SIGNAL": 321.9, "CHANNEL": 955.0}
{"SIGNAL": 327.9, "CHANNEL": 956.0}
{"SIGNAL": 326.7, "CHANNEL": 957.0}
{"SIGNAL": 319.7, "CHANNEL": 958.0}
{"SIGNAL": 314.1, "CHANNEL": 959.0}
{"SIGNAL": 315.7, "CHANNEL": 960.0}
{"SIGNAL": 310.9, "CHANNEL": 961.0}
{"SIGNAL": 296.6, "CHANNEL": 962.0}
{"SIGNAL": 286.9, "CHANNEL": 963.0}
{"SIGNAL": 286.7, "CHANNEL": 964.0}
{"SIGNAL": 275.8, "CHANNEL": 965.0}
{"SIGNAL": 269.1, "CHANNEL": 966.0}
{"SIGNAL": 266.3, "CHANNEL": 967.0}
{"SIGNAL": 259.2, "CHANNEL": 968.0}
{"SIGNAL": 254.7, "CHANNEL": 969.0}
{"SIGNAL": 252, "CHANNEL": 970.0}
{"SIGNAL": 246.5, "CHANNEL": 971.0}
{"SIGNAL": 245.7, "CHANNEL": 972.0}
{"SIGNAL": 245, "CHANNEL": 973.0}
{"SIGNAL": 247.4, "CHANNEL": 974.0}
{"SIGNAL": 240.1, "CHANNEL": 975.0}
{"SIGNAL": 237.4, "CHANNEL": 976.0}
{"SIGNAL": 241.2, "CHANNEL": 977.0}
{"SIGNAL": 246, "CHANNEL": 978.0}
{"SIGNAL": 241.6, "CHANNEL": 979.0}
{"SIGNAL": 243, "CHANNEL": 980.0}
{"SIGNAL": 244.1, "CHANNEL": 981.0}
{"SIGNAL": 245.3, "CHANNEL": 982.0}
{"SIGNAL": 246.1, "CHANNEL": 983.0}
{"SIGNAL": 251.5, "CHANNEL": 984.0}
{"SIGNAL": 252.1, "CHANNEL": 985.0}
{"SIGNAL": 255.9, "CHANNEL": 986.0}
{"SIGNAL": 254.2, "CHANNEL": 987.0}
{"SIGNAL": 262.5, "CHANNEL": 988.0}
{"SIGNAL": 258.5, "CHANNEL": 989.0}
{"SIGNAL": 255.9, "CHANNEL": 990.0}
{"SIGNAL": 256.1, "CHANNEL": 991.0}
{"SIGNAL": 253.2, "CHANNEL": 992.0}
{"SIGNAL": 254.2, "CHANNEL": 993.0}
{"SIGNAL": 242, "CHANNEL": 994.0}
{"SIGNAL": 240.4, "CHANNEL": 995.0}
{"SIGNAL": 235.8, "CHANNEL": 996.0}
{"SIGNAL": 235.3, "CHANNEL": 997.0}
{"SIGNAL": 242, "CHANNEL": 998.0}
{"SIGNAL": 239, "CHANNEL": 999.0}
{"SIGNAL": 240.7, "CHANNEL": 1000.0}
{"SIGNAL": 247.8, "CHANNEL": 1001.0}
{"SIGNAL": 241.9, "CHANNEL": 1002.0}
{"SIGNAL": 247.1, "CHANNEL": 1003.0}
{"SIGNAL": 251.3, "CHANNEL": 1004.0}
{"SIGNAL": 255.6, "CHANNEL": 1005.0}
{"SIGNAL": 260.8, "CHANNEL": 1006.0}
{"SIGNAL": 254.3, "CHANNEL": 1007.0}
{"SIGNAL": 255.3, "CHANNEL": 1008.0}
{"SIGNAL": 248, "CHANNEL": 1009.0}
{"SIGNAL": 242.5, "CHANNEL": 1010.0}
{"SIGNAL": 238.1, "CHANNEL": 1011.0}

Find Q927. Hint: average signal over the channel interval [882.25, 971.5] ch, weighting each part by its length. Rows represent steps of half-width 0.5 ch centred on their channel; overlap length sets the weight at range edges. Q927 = 245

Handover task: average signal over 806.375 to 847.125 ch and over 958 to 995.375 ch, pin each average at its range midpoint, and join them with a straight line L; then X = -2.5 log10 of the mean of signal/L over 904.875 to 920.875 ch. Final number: 0.33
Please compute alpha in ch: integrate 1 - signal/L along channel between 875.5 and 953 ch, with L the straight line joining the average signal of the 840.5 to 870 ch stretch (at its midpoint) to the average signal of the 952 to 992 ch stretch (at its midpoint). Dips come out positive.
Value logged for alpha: 1.8 ch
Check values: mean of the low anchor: 194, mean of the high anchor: 271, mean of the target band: 229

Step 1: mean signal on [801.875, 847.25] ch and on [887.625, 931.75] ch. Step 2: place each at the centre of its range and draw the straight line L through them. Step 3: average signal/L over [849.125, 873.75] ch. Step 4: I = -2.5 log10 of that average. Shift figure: 0.32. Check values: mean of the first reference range 257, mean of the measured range 177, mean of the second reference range 215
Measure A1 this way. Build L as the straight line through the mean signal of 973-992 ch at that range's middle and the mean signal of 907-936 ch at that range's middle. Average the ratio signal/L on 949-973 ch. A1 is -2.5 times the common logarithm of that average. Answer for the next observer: -0.203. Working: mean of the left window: 231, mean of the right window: 249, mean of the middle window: 292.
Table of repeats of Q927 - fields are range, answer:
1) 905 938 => 229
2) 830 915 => 202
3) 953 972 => 291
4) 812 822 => 259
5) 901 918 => 182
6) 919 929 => 257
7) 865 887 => 182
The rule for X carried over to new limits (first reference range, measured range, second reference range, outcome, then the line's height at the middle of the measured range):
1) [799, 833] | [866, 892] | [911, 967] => 0.37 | 263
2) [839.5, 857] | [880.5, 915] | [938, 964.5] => 0.32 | 258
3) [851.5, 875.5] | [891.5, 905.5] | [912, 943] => 0.07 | 216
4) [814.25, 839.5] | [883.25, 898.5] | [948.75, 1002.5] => 0.27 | 267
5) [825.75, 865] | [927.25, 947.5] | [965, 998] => -0.13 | 242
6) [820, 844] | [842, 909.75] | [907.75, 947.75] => 0.31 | 256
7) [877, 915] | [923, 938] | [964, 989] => -0.22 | 217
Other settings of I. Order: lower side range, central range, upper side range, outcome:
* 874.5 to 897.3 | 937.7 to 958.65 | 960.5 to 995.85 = -0.245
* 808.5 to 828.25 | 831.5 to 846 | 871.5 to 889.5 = -0.100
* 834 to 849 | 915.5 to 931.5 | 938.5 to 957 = 0.141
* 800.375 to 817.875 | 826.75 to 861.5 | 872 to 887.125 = -0.066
